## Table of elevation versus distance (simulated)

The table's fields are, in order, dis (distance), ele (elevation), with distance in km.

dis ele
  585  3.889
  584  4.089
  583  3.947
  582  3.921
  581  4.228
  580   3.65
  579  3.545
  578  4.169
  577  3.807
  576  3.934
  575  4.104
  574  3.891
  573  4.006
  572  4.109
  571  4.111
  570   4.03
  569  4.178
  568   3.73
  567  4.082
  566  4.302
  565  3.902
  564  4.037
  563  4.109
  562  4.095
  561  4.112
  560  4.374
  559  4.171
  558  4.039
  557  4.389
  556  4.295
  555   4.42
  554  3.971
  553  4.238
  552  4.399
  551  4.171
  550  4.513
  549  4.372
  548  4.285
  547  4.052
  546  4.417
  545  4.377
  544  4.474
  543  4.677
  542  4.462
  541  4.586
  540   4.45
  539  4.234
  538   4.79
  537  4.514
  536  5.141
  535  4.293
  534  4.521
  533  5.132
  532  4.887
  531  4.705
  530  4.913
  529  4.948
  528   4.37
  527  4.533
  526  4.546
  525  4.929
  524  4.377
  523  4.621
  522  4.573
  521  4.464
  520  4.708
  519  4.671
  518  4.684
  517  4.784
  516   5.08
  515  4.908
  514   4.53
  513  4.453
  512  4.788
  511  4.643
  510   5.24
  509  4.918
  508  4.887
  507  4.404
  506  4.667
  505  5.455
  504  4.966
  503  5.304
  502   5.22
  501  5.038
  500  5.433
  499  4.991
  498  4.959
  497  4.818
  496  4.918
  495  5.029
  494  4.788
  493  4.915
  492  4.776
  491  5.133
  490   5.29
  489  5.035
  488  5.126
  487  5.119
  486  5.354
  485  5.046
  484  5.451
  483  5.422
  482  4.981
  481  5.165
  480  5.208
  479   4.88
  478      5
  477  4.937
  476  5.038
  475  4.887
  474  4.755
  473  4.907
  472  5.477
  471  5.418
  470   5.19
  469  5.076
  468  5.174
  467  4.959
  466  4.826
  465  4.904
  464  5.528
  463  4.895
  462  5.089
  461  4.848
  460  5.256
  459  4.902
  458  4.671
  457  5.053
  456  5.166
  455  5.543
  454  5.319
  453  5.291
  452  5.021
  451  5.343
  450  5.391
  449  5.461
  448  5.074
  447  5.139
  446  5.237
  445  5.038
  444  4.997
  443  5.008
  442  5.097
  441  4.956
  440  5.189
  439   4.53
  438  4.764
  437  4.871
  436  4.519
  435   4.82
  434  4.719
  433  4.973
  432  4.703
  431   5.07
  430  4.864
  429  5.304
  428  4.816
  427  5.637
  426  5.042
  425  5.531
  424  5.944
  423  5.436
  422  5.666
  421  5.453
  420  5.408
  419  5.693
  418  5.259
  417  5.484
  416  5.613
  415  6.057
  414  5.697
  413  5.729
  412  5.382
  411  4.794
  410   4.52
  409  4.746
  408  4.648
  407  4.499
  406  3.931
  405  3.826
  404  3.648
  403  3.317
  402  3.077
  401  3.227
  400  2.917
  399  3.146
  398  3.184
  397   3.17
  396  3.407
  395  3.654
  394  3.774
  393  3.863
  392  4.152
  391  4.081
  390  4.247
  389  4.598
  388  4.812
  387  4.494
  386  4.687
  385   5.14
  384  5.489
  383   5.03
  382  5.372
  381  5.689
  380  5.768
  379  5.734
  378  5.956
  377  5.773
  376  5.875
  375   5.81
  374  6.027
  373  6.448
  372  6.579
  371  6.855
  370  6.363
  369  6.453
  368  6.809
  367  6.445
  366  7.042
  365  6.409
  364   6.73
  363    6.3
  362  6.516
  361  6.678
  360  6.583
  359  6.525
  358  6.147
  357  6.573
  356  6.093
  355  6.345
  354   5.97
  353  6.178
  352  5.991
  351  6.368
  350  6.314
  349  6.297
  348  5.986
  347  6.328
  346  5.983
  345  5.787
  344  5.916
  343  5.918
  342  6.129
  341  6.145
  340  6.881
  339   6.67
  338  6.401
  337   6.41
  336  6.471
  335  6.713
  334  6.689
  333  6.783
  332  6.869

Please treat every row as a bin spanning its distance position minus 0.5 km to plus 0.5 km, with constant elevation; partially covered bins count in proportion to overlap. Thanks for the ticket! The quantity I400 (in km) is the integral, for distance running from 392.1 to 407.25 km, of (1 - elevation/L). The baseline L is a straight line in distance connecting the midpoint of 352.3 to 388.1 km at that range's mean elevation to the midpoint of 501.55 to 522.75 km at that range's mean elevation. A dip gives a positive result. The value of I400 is 6.0 km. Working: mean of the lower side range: 6.06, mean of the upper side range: 4.82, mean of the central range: 3.51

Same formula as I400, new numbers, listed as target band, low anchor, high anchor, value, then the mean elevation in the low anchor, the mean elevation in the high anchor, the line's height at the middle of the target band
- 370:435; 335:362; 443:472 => 9.2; 6.29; 5.14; 5.72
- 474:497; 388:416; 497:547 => -2.5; 4.16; 4.74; 4.57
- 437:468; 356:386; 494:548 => 1.7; 6.15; 4.74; 5.38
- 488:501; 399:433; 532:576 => -1.4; 4.85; 4.29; 4.54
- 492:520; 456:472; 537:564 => -1.2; 5.07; 4.32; 4.71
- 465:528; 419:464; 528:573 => -2.7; 5.13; 4.36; 4.74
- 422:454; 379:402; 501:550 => -4.9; 4.27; 4.69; 4.42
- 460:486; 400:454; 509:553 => -1.6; 4.96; 4.61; 4.8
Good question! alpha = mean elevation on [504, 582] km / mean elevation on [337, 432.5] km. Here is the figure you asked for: 0.82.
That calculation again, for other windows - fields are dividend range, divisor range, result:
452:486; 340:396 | 0.88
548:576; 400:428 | 0.85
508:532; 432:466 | 0.94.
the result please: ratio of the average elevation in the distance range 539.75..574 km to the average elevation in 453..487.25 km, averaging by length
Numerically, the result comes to 0.83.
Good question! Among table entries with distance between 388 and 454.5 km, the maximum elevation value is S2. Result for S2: 6.057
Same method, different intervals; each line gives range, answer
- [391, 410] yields 4.746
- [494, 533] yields 5.455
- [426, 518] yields 5.637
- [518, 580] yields 5.141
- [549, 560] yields 4.513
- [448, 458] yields 5.543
